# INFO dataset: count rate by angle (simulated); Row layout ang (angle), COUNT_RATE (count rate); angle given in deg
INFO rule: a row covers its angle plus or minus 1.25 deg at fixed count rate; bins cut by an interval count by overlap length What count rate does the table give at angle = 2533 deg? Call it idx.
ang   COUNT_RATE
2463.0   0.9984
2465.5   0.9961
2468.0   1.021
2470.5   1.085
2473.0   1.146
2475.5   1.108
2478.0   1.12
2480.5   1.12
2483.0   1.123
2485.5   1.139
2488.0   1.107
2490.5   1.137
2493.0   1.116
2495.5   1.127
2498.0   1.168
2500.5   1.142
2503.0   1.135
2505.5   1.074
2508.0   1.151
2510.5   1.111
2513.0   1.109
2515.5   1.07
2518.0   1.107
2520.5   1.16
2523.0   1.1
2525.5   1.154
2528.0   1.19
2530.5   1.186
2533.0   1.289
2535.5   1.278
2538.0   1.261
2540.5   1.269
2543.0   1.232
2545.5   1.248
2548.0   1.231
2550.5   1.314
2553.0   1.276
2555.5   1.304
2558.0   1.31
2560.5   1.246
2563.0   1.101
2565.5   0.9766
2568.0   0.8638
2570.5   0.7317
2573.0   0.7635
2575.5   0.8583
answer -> 1.289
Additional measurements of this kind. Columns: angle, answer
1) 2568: 0.8638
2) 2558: 1.31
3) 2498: 1.168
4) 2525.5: 1.154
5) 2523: 1.1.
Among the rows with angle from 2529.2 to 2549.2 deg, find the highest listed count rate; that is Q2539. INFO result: 1.289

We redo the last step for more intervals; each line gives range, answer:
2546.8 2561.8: 1.314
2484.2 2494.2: 1.139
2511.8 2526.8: 1.16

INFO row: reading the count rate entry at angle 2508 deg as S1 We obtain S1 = 1.151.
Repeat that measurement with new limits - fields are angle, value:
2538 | 1.261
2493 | 1.116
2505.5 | 1.074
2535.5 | 1.278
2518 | 1.107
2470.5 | 1.085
